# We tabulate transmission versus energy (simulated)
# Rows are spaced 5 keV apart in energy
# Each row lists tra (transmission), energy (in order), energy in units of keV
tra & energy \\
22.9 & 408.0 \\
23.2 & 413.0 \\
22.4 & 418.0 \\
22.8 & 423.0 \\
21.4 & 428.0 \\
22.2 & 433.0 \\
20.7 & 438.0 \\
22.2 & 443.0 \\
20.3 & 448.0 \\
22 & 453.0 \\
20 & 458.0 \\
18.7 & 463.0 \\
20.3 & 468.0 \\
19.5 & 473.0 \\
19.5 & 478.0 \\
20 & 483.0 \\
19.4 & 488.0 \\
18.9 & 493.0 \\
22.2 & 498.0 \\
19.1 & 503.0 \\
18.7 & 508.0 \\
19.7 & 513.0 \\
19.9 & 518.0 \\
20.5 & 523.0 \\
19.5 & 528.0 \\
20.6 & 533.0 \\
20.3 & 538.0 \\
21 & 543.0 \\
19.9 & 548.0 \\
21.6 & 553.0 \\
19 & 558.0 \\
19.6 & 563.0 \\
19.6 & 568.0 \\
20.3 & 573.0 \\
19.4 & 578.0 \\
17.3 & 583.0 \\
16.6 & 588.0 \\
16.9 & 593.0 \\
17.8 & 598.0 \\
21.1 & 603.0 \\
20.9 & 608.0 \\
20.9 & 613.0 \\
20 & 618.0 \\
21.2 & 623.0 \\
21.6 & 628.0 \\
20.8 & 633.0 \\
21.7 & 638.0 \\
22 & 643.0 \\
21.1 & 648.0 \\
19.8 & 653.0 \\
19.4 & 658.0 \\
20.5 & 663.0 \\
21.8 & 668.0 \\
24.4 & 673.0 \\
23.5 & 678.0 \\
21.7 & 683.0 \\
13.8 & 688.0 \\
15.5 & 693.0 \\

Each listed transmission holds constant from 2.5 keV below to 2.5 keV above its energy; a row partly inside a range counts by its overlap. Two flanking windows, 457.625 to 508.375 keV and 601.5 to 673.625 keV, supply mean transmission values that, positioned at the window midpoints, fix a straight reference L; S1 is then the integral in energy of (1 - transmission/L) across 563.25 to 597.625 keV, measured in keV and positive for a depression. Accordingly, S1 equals 3.60 keV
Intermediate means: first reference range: 19.7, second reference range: 21.1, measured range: 18.4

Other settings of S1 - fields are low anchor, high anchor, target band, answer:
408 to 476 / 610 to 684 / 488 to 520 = 2.4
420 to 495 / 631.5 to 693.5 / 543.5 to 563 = 0.4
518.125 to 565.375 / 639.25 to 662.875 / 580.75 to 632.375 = 2.4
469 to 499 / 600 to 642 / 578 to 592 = 2.2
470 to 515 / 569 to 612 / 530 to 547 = -1.1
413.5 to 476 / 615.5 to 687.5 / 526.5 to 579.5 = 2.6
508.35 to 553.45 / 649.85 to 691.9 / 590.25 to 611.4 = 1.2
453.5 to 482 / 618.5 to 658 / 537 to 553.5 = -0.2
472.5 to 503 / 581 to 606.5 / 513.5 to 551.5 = -2.3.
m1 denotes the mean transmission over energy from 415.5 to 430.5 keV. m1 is 22.2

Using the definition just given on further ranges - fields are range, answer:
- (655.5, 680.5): 21.9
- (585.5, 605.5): 18.1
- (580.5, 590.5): 16.9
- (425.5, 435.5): 21.8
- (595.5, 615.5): 20.2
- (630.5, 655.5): 21.1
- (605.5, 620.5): 20.6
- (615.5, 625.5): 20.6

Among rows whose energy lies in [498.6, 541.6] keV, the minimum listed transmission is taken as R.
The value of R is 18.7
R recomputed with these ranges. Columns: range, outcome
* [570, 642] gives 16.6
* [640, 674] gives 19.4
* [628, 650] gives 20.8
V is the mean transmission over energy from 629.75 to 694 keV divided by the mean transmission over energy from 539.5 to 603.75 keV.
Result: 1.1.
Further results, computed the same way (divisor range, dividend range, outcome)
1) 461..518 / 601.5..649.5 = 1.08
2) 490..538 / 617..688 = 1.06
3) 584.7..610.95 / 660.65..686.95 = 1.17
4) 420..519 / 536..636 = 0.97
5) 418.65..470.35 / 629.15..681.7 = 1.02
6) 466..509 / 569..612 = 0.96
